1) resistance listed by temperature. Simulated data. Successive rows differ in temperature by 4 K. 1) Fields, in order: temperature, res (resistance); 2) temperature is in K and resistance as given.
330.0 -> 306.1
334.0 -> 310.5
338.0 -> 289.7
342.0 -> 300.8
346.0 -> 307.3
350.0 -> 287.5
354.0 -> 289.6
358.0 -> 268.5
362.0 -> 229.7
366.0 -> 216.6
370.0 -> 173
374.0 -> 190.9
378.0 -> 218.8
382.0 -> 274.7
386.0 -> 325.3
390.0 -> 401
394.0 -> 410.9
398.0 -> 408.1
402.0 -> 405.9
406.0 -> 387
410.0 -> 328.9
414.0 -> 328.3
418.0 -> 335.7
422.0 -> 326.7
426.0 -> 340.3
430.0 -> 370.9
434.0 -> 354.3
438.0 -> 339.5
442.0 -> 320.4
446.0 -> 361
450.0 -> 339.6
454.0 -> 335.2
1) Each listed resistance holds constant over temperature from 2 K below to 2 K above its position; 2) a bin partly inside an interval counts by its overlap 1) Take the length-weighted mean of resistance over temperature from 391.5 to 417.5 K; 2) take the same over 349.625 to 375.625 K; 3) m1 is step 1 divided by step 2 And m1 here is 1.61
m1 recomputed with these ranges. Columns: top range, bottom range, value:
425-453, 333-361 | 1.19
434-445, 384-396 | 0.89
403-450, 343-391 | 1.31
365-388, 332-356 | 0.79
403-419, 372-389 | 1.34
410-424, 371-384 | 1.47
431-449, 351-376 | 1.50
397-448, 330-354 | 1.18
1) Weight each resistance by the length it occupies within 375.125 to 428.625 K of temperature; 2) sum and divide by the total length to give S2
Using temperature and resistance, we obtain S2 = 343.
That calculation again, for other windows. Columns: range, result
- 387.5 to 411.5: 390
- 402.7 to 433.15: 348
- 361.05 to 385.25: 222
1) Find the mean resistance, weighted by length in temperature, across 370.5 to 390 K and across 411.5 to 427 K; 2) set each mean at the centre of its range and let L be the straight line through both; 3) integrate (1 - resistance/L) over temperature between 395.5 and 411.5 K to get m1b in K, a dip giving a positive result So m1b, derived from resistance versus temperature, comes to -4.3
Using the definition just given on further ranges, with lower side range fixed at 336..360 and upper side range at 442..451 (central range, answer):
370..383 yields 3.8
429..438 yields -0.5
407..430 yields -0.6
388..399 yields -3.2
